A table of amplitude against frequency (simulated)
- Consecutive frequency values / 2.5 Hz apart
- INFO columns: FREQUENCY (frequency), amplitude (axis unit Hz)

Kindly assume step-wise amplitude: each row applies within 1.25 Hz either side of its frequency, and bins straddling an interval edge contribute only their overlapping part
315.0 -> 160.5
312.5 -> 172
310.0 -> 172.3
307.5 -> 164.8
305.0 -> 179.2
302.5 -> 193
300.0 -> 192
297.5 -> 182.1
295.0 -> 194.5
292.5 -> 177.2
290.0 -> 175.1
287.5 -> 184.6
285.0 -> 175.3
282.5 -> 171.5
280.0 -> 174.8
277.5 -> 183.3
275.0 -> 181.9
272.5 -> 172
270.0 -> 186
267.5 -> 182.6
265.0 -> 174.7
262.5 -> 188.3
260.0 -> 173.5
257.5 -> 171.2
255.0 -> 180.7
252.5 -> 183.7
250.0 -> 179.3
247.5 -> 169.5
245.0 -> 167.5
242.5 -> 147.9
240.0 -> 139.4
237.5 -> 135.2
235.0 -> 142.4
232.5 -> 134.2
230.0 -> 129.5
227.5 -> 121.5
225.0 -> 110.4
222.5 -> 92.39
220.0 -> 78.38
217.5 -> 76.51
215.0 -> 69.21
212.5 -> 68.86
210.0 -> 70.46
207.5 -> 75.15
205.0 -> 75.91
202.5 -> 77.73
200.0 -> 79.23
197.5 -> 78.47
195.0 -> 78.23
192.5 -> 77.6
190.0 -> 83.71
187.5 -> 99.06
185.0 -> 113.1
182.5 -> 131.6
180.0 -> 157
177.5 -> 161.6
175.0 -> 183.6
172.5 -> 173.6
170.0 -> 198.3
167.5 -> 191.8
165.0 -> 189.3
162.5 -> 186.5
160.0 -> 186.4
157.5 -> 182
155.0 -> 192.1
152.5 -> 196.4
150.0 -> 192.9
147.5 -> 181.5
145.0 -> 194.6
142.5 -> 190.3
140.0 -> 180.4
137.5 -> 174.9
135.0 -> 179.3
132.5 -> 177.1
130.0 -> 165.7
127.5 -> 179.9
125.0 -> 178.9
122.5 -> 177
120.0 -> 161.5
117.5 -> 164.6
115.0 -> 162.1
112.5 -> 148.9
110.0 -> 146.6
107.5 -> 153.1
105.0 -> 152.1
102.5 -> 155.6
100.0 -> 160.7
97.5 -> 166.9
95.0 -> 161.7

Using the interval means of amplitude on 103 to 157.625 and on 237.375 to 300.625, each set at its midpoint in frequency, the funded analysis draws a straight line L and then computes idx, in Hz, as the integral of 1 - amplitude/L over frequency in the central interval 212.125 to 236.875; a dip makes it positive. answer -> 10.0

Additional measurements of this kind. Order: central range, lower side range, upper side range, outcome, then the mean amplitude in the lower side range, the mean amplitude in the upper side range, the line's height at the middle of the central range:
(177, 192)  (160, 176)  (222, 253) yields 4.8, 187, 143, 177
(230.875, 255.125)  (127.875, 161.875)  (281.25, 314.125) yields 3.3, 184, 179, 181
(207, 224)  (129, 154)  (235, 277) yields 9.6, 184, 170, 175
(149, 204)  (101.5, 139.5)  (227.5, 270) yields 6.3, 166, 162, 164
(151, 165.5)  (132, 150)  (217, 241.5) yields -1.5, 184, 118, 171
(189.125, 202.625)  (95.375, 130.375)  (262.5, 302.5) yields 7.3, 162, 181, 172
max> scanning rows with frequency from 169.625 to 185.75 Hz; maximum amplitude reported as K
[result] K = 198.3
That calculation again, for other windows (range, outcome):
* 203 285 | 188.3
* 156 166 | 189.3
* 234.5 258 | 183.7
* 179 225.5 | 157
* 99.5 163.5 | 196.4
